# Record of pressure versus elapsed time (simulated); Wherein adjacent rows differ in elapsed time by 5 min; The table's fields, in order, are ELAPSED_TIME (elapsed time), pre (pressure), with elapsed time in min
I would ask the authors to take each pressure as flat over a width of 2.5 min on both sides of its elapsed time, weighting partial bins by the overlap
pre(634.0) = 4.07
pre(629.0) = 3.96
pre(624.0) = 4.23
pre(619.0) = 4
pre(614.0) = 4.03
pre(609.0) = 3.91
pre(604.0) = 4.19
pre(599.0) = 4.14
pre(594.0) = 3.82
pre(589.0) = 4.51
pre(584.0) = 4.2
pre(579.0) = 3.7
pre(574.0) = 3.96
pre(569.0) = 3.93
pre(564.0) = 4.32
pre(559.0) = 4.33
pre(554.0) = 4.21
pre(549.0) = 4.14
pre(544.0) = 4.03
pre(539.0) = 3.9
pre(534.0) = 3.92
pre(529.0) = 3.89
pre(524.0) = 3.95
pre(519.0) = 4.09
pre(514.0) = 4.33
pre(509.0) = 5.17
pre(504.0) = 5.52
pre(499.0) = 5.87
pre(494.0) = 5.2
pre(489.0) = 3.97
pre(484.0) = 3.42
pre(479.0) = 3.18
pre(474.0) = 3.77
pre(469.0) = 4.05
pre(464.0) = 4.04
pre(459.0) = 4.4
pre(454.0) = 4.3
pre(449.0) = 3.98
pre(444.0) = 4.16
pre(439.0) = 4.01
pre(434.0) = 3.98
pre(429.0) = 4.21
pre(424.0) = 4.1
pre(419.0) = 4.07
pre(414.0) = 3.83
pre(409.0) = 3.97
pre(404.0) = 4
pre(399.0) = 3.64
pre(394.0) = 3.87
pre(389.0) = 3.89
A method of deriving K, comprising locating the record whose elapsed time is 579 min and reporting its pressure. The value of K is 3.7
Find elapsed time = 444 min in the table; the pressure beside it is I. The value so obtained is 4.16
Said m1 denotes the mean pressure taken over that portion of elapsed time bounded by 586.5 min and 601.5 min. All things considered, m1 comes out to 4.16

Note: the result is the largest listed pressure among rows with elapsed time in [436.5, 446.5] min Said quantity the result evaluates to 4.16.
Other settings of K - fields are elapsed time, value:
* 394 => 3.87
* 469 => 4.05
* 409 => 3.97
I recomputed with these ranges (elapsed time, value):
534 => 3.92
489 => 3.97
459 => 4.4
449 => 3.98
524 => 3.95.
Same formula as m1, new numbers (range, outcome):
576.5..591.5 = 4.14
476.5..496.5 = 3.94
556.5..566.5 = 4.33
